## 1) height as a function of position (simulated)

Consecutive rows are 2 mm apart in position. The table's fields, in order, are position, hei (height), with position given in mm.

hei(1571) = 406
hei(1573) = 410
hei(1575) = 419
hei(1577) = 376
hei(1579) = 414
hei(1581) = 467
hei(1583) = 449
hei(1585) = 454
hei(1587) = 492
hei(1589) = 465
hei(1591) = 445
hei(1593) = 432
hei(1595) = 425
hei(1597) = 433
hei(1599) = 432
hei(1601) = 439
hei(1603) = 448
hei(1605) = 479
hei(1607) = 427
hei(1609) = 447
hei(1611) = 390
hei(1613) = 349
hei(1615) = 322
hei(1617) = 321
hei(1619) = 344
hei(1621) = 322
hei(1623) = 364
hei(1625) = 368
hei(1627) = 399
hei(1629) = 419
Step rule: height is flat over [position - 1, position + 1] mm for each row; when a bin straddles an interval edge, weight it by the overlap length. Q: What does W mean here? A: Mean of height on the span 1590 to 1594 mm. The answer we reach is 438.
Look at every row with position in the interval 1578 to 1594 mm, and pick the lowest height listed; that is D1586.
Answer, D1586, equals 414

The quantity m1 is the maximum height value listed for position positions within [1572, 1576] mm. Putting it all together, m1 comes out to 419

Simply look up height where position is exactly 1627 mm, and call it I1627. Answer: 399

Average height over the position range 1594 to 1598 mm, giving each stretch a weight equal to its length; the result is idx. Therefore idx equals 429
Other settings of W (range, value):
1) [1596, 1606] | 446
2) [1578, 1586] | 446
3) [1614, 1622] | 327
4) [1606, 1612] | 421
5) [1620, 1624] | 343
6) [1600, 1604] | 444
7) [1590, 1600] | 433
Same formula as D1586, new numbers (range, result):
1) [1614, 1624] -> 321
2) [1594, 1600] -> 425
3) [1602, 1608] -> 427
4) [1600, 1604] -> 439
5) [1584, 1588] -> 454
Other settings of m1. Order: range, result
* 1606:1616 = 447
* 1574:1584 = 467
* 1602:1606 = 479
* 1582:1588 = 492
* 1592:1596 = 432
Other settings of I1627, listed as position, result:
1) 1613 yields 349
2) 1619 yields 344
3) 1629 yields 419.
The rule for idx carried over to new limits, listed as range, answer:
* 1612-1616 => 336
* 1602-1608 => 451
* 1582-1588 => 465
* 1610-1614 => 370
